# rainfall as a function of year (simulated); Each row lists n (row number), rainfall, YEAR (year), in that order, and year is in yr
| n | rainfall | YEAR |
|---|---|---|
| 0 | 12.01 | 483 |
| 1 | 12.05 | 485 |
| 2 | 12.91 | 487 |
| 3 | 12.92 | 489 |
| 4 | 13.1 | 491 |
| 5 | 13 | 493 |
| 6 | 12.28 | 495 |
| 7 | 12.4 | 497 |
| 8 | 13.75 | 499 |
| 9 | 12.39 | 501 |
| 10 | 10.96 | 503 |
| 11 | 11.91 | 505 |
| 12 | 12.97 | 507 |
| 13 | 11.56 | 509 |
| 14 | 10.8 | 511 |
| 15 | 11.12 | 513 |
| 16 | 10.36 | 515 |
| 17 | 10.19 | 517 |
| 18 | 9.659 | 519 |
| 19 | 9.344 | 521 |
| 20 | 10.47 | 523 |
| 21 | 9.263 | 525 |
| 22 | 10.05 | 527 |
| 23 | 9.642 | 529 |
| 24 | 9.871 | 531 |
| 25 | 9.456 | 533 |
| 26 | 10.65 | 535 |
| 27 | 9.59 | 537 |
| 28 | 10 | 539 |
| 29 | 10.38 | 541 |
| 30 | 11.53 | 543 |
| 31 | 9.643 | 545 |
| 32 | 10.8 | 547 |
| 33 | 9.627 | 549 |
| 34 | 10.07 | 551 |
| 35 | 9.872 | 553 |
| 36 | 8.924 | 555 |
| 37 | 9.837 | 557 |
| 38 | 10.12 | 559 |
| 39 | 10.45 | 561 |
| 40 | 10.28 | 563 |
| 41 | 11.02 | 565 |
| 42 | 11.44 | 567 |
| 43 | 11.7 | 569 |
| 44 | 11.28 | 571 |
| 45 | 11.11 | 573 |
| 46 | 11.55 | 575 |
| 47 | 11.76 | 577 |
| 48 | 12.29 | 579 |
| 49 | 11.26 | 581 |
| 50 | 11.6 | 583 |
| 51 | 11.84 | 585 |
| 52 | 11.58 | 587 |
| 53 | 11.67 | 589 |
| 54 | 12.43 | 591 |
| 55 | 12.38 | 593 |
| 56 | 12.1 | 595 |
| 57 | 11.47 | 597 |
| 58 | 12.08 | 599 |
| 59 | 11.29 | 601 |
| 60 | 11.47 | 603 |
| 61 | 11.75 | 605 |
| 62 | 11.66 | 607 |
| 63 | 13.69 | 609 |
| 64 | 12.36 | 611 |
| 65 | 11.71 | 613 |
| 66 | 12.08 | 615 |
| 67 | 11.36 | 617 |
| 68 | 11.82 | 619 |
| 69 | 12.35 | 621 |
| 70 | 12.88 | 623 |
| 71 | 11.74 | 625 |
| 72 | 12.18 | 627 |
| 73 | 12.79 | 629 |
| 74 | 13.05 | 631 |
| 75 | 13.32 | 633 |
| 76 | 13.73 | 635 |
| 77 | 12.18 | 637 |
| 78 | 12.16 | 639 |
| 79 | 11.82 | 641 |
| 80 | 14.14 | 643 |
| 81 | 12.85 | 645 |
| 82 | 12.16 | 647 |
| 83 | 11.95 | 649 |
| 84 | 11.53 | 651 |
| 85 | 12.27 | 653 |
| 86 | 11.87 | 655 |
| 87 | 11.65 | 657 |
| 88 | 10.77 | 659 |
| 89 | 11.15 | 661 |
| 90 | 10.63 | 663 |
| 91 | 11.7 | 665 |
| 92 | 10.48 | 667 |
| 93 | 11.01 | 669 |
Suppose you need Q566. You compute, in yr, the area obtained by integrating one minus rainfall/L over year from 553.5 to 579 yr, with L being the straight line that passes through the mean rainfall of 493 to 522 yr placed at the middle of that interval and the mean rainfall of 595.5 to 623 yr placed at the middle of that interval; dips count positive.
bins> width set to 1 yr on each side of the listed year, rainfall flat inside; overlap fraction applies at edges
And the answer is 2.01 yr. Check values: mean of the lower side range 11.5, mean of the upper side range 12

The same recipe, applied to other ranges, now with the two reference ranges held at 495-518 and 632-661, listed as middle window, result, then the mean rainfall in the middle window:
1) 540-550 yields 1.2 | 10.4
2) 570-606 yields 0.9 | 11.7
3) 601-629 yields 0.2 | 12.1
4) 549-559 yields 1.8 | 9.72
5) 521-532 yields 1.8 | 9.81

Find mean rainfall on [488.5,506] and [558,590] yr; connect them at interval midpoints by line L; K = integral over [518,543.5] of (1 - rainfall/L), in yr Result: 4.3 yr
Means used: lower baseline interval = 12.5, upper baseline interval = 11.3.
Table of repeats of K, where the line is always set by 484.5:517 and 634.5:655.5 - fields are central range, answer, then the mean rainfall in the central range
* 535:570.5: 5.5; 10.3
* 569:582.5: 0.8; 11.6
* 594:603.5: 0.5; 11.7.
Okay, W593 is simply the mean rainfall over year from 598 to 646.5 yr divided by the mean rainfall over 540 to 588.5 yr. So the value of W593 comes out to 1.14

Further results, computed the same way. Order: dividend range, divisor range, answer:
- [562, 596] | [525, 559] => 1.16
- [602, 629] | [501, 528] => 1.13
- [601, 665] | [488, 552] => 1.11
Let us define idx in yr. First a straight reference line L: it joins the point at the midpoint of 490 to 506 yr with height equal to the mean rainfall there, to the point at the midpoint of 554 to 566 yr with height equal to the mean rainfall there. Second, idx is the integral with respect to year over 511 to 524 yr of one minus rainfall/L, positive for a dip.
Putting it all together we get 1.7 yr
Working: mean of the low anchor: 12.5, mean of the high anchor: 10.1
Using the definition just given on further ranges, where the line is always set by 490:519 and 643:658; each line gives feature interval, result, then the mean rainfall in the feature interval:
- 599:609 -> 0.2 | 11.8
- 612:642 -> -0.5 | 12.3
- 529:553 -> 3.6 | 10.1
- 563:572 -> 0.6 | 11.2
